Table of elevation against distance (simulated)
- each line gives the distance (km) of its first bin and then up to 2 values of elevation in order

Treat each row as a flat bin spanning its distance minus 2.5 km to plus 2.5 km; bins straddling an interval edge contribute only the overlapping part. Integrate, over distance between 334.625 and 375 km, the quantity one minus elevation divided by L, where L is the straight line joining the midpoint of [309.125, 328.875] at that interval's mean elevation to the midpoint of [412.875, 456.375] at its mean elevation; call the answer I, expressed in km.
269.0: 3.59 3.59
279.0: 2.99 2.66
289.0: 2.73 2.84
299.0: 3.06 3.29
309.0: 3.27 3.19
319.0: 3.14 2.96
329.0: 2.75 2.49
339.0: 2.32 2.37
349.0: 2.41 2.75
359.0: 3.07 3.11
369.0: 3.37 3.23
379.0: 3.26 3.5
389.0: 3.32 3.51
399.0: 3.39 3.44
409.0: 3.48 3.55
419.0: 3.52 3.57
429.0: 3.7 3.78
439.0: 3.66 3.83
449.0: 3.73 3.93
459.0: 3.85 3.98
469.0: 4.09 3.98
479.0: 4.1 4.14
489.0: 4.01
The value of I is 5.9 km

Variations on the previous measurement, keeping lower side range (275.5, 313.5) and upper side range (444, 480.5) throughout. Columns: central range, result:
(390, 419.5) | 1.2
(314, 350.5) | 6.0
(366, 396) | 1.1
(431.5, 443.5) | 0.2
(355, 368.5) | 1.1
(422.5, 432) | 0.2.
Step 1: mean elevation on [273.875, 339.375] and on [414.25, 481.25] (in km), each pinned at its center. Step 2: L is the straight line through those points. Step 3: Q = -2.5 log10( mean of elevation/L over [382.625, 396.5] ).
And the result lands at 0.01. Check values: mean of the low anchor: 2.95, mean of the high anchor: 3.81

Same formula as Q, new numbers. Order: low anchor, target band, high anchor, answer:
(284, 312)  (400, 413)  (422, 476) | 0.042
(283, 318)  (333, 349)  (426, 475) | 0.334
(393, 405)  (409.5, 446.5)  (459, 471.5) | 0.010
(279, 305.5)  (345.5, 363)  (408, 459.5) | 0.181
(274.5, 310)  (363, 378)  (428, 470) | 0.054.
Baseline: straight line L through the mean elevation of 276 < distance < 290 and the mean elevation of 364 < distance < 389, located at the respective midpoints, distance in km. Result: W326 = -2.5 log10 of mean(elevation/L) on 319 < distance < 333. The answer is 0.07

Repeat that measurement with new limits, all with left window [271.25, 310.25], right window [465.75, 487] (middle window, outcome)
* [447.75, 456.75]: 0.03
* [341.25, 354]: 0.34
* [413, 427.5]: 0.06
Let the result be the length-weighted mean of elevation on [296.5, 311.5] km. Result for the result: 3.21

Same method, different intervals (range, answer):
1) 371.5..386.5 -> 3.33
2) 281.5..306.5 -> 2.92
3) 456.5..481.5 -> 4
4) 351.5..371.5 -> 3.08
